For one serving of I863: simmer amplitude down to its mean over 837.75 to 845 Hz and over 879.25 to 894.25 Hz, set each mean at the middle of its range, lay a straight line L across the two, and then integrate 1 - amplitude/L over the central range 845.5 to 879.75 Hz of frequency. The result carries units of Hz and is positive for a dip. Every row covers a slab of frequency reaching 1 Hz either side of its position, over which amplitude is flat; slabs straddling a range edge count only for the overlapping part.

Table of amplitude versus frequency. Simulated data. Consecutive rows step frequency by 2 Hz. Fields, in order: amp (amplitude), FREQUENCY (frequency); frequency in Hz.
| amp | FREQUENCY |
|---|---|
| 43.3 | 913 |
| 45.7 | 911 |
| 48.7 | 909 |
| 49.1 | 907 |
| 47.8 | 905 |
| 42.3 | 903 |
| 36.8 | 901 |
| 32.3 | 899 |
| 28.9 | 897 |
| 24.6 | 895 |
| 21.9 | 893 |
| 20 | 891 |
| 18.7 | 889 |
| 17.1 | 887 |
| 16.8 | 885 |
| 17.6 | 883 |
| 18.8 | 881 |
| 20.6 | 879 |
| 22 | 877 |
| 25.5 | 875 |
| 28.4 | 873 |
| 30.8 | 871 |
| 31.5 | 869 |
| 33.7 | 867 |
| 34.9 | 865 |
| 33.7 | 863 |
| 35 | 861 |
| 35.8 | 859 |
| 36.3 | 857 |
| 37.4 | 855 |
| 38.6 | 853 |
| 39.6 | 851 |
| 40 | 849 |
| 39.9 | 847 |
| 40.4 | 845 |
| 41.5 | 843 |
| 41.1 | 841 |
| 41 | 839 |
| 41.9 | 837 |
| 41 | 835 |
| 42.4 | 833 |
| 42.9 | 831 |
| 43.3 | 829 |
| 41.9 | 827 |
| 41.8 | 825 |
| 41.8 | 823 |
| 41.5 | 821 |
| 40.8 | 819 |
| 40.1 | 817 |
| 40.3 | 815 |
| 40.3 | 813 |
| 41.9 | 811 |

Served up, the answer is -2.9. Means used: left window 41.1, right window 18.9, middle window 33.4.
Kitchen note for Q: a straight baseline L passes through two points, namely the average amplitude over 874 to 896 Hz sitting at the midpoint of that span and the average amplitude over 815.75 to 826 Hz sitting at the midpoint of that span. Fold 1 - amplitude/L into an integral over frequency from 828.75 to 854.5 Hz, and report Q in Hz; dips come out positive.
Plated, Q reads -4.9 Hz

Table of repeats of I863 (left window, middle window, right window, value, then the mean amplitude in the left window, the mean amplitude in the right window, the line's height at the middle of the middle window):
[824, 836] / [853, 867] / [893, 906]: 1.17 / 42.2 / 34.4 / 38.8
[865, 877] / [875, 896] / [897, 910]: 8.93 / 29.7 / 41.8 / 35.1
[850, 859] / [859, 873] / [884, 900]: -0.01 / 37.7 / 22.5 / 33.1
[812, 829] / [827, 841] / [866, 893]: -1.87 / 41.2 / 23.1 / 37.1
